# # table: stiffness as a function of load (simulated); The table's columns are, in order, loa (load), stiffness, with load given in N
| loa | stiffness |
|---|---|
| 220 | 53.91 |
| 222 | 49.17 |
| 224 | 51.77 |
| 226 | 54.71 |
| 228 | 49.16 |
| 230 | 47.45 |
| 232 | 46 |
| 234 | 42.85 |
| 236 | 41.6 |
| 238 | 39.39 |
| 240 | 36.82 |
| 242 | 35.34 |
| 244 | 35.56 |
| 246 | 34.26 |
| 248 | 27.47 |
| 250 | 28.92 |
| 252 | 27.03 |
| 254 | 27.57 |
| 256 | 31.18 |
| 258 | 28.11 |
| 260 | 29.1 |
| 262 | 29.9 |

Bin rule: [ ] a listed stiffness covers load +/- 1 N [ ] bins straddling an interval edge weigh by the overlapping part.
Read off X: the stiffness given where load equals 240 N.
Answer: 36.82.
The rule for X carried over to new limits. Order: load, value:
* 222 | 49.17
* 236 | 41.6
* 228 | 49.16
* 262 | 29.9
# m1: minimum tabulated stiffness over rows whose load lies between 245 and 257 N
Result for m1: 27.03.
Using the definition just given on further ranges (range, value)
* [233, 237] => 41.6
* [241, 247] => 34.26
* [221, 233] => 46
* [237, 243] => 35.34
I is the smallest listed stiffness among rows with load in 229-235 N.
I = 42.85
